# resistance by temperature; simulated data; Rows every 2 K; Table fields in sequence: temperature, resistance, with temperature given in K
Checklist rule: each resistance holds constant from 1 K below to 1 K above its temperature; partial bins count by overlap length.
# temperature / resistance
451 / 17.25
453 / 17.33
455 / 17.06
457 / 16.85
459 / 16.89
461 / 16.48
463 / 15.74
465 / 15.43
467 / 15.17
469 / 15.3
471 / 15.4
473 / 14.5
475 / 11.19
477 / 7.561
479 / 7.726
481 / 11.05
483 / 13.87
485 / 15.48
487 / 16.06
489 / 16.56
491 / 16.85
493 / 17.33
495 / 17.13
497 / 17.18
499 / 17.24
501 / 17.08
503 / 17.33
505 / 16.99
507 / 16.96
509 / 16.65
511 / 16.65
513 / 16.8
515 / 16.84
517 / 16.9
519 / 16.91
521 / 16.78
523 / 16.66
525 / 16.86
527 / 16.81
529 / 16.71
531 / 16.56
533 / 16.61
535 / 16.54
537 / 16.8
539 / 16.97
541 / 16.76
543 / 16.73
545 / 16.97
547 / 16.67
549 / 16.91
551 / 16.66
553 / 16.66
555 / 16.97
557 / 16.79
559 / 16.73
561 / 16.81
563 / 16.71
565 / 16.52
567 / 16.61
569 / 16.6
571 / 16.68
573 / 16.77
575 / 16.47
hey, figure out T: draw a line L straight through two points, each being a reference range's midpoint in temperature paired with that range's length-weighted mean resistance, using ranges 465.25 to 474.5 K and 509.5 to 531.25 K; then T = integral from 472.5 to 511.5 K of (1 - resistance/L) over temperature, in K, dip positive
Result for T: 1.8 K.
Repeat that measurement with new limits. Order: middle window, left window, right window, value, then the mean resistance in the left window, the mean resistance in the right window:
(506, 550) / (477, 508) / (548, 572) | -1.88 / 15.4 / 16.7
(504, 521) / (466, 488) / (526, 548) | -1.80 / 13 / 16.7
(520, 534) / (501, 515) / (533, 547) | 0.09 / 16.9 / 16.8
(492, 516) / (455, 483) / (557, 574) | -3.38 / 13.9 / 16.7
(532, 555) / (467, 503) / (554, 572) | -0.80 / 14.7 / 16.7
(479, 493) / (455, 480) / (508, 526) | 0.49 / 14.1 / 16.8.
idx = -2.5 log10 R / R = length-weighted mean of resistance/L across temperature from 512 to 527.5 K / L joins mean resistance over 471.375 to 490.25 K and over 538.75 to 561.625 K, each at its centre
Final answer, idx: -0.121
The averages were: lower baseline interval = 12.8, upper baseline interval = 16.8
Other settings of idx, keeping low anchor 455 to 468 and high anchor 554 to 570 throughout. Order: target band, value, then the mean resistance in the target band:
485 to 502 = -0.03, 16.8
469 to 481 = 0.37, 11.6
